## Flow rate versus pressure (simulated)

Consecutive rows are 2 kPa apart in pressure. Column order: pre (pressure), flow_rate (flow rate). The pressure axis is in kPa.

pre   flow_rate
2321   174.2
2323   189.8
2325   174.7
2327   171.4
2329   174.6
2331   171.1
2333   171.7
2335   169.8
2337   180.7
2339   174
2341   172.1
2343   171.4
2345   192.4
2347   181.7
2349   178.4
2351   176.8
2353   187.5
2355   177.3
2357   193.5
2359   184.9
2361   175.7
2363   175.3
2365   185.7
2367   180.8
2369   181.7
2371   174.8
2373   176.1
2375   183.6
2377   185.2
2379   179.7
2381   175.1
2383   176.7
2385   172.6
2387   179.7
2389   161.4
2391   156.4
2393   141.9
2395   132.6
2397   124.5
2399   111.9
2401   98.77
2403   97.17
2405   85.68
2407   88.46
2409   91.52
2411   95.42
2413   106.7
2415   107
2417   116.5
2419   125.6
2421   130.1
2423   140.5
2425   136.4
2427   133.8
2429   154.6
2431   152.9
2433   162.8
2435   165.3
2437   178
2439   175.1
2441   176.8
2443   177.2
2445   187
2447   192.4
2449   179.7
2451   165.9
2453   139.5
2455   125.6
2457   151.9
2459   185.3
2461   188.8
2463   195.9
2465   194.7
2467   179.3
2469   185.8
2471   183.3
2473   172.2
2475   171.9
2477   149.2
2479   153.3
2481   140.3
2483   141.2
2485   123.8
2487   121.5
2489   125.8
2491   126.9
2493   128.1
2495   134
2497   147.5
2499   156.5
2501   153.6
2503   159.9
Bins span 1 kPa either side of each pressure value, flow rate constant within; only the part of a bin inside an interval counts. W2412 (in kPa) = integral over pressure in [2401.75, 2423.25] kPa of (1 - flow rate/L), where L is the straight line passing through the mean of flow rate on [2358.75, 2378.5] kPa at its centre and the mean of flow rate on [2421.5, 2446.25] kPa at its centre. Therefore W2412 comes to 7.82 kPa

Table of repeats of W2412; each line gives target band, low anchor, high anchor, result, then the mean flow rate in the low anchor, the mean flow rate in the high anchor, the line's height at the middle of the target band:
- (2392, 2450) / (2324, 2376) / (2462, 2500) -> 9.82 kPa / 178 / 154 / 165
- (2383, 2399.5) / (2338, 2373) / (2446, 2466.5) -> 2.50 kPa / 180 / 172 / 177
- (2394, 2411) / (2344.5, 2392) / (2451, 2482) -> 6.96 kPa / 179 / 168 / 175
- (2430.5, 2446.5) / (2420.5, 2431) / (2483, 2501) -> -3.84 kPa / 141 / 135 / 140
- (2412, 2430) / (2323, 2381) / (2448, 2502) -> 4.14 kPa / 179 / 156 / 166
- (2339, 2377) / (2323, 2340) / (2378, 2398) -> -2.91 kPa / 174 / 160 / 168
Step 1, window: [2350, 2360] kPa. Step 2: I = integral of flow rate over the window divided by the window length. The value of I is 184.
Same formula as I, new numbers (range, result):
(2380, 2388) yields 176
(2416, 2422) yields 124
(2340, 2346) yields 179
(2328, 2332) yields 173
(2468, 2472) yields 185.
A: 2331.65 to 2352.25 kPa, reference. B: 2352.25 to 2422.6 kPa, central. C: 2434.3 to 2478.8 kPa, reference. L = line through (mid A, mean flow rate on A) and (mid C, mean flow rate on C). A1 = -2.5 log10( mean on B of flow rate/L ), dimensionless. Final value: 0.18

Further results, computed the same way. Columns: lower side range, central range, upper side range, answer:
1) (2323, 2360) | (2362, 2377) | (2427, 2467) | -0.02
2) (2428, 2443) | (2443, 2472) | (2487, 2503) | -0.12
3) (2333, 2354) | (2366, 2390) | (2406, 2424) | -0.21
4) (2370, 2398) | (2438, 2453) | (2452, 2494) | -0.11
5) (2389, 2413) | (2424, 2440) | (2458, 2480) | -0.10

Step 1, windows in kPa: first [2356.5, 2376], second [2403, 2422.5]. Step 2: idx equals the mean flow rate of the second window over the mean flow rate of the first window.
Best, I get 0.6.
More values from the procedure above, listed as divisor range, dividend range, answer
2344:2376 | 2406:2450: 0.79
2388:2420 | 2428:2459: 1.44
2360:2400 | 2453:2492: 0.95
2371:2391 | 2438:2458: 0.95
